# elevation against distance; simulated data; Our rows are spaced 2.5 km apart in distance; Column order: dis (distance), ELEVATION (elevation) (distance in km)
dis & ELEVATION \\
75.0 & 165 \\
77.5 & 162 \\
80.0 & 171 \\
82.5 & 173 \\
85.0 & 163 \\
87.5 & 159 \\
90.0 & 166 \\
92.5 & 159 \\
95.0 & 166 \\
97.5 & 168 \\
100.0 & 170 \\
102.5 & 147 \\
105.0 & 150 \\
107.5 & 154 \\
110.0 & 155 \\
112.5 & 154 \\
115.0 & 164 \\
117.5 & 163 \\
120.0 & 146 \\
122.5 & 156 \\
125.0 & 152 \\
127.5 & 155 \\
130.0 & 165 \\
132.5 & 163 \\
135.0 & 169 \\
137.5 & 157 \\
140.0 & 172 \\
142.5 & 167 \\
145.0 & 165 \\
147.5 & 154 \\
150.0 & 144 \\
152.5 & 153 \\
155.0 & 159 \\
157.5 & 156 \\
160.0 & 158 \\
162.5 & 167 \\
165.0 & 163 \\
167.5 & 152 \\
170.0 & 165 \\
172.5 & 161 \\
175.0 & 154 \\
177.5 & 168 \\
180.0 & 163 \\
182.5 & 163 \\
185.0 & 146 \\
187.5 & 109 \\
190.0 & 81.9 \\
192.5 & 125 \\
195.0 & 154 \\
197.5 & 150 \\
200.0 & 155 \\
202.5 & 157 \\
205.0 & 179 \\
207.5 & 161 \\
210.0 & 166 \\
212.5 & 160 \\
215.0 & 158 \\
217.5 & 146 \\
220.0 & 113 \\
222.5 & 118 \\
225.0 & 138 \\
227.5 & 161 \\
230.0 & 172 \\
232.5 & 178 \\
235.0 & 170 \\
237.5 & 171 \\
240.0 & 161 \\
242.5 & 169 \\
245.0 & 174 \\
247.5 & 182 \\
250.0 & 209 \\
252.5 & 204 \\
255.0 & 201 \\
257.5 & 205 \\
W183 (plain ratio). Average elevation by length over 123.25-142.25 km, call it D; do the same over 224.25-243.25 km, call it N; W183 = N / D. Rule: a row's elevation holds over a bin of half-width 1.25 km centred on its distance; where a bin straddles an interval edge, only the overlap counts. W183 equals 1.0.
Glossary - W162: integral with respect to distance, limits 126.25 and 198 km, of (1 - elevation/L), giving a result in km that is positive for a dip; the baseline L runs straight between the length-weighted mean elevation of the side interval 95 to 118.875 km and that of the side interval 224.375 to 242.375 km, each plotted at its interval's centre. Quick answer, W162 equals 3.48 km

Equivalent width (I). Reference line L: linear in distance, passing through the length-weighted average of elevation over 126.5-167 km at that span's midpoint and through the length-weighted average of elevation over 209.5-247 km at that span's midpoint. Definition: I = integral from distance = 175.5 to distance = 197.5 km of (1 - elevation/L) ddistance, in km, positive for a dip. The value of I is 2.6 km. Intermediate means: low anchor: 160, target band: 140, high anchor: 157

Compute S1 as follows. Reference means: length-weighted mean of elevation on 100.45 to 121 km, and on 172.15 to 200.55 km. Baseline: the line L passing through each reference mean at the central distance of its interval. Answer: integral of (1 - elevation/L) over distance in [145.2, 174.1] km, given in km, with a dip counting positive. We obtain -2.02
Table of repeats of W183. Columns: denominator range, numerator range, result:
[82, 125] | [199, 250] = 1.01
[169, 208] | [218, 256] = 1.12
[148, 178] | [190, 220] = 0.95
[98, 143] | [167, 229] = 0.93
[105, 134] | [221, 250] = 1.05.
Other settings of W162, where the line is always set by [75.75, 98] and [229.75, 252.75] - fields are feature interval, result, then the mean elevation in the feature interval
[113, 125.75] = 0.9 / 156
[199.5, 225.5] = 3.8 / 150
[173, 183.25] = 0.7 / 162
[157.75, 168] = 0.7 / 160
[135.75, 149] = 0.5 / 163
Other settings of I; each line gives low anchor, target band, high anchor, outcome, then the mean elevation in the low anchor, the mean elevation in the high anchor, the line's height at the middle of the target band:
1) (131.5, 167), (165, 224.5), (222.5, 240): 4.7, 160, 161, 161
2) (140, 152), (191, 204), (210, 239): 0.7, 159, 154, 155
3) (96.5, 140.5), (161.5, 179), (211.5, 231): -1.1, 159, 145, 152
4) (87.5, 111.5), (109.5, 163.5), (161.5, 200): -1.6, 159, 148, 154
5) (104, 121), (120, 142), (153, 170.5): -0.5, 155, 159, 157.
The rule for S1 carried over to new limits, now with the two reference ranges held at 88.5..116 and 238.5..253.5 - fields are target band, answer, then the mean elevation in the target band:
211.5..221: 1.8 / 145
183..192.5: 3.0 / 118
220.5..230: 2.0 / 141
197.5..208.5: 0.9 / 162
